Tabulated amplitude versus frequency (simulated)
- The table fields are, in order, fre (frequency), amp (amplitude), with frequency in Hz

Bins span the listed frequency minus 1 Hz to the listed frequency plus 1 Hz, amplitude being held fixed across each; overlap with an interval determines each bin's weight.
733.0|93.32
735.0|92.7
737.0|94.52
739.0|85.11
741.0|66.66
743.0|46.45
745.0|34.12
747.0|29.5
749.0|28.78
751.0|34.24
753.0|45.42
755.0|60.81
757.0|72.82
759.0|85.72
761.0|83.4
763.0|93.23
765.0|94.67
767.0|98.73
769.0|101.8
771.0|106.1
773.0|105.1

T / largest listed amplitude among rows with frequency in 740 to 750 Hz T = 66.66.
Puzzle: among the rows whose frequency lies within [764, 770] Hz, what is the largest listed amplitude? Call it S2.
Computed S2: 101.8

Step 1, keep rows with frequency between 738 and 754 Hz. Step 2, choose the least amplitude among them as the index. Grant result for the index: 28.78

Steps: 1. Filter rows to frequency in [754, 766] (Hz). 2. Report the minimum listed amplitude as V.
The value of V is 60.81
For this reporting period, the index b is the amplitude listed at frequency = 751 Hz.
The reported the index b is 34.24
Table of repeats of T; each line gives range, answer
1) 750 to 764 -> 93.23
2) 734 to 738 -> 94.52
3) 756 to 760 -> 85.72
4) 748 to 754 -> 45.42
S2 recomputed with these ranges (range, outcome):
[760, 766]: 94.67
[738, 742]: 85.11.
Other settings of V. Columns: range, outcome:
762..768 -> 93.23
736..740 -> 85.11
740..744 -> 46.45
